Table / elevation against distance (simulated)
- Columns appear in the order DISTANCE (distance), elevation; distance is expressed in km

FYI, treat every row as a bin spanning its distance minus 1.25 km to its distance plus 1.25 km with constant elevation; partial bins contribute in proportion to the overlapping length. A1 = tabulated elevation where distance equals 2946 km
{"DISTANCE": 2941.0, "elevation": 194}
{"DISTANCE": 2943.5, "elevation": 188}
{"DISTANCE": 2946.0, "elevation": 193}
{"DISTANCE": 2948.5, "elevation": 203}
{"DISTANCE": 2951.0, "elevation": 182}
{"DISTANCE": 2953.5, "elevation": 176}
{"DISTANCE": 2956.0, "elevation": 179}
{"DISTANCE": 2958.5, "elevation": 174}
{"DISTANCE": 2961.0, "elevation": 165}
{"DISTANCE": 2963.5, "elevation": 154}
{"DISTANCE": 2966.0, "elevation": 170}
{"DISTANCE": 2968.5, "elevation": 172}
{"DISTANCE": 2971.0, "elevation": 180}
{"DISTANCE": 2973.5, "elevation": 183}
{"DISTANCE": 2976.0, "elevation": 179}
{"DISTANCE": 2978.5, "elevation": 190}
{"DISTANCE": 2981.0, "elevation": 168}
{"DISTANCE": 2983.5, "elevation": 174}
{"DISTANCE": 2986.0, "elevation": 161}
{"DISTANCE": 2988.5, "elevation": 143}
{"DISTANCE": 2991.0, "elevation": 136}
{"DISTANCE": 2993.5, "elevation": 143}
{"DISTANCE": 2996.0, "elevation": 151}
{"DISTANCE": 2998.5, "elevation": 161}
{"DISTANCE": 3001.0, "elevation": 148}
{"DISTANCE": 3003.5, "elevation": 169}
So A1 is 193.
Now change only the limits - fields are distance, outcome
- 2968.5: 172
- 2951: 182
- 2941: 194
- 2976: 179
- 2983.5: 174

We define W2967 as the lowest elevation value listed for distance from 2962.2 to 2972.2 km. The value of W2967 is 154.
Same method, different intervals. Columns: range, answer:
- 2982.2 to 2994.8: 136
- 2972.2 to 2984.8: 168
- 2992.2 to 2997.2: 143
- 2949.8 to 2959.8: 174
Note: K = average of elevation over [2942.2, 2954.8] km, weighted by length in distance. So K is 188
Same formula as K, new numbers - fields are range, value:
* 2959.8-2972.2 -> 168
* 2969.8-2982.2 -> 180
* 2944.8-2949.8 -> 198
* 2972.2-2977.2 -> 181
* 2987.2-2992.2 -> 140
